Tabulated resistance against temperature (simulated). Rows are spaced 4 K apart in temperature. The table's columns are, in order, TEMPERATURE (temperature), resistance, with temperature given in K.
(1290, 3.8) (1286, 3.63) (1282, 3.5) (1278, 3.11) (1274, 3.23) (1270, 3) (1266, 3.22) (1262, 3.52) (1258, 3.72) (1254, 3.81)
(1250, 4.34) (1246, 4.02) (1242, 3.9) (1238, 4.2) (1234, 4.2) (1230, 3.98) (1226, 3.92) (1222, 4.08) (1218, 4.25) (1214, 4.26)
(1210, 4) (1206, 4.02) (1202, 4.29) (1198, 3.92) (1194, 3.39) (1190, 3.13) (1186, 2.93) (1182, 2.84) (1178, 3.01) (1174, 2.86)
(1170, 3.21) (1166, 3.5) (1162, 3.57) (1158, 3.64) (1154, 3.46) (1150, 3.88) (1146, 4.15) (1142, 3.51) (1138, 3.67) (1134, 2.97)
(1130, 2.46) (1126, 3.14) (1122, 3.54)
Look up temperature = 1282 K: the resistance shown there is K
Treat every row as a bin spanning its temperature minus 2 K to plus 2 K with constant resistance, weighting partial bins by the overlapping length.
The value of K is 3.5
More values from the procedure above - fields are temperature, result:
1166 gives 3.5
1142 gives 3.51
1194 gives 3.39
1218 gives 4.25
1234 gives 4.2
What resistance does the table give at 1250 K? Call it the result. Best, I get 4.34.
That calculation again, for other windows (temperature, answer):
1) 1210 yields 4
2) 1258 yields 3.72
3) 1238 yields 4.2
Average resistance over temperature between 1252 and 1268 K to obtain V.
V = 3.57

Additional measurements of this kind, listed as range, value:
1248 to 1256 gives 4.08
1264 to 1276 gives 3.15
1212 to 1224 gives 4.2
